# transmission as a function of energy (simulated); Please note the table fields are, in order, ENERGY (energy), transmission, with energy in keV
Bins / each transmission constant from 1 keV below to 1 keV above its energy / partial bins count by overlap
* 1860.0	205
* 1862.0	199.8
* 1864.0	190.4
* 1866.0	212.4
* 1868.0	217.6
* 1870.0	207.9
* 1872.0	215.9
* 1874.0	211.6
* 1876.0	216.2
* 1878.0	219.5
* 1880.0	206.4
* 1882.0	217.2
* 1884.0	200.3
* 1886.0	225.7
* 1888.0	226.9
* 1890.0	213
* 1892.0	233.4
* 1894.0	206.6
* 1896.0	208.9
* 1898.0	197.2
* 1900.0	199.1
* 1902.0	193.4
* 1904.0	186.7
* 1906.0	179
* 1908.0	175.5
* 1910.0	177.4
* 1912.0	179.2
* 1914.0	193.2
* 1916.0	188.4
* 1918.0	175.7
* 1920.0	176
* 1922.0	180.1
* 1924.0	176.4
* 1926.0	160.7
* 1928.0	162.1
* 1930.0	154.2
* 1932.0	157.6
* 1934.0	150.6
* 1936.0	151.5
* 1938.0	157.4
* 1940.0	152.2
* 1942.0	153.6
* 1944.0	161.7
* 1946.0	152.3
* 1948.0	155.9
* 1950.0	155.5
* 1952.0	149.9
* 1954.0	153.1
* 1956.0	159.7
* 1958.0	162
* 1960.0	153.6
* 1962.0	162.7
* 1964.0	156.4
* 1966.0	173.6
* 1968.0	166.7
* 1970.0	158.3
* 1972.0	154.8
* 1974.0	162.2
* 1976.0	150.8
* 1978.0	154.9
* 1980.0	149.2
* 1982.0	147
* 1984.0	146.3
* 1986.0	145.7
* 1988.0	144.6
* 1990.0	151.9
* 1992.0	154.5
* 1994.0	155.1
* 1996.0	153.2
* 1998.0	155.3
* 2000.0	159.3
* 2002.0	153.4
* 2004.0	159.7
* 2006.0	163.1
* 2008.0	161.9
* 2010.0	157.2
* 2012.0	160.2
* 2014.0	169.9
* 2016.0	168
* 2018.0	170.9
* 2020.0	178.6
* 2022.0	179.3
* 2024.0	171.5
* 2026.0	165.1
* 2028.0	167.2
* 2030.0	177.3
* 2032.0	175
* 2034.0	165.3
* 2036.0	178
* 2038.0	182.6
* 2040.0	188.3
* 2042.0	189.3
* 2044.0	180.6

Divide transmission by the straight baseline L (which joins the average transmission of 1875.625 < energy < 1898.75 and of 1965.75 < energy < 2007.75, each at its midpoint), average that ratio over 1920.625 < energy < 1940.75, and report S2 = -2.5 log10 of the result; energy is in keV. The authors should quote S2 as 0.17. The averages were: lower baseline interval 214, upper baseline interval 155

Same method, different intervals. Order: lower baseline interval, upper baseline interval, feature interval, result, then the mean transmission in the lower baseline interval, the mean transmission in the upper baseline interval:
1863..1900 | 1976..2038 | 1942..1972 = 0.15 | 212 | 161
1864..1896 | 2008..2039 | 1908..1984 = 0.20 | 214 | 171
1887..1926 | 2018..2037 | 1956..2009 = 0.16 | 192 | 173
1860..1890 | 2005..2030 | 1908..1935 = 0.15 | 212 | 168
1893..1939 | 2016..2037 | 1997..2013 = 0.10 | 178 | 173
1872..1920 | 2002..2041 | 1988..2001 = 0.15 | 201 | 170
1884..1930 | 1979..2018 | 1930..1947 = 0.16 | 191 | 156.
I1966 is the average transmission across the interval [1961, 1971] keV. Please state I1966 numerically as 164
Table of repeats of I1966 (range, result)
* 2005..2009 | 162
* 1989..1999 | 154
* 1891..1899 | 212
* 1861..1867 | 201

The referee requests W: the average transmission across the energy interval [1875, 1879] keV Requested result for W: 218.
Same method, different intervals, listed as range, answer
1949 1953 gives 153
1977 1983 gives 150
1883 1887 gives 213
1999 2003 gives 156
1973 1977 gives 156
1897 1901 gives 198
